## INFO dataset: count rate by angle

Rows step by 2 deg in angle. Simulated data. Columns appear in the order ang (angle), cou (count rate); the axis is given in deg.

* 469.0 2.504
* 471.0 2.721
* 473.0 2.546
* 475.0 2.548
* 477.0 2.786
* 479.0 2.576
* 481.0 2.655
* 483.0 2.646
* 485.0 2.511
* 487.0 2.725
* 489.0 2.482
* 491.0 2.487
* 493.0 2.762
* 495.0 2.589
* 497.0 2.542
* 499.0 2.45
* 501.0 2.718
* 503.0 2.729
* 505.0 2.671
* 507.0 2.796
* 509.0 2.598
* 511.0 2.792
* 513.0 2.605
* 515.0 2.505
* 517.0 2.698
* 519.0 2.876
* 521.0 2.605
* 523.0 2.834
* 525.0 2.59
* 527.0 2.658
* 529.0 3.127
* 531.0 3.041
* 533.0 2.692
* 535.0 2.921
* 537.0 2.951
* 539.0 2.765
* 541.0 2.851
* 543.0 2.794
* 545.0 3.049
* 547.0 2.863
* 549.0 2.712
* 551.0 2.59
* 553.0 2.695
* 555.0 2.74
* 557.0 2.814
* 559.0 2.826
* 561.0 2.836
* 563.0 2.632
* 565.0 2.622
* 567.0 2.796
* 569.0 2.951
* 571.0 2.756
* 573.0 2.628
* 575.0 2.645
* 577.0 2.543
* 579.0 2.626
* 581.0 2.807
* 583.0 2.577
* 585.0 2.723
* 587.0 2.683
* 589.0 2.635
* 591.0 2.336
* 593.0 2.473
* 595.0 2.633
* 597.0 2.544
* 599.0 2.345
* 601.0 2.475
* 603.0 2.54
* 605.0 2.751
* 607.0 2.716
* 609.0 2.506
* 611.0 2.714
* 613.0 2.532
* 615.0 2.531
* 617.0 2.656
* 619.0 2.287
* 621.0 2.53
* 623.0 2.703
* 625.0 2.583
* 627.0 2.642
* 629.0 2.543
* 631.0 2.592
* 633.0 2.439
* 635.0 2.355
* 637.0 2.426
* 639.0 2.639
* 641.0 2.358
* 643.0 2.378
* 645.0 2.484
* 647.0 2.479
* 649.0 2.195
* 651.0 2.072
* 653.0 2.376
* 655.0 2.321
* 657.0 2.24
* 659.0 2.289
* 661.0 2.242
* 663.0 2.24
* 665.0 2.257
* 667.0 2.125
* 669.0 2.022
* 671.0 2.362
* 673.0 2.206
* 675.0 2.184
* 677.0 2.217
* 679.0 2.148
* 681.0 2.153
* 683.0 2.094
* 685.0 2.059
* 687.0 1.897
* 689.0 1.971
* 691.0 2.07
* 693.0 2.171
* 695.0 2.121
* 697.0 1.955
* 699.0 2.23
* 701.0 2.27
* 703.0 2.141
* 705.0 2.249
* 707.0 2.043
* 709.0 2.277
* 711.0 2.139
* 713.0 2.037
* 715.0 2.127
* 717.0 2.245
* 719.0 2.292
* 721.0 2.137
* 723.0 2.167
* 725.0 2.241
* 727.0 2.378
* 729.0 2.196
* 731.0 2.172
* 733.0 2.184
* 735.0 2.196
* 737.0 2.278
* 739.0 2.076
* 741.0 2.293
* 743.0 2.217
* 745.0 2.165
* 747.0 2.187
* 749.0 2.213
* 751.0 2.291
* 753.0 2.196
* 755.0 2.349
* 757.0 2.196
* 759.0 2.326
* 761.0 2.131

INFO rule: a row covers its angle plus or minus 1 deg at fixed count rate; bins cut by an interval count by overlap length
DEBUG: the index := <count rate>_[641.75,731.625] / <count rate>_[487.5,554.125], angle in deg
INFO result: 0.80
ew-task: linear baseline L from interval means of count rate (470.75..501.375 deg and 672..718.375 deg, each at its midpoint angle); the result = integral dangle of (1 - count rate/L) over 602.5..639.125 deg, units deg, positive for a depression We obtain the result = -4.2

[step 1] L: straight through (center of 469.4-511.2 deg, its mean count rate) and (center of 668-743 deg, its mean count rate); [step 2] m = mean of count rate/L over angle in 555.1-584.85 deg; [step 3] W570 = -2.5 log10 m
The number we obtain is -0.11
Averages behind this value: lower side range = 2.63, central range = 2.72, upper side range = 2.16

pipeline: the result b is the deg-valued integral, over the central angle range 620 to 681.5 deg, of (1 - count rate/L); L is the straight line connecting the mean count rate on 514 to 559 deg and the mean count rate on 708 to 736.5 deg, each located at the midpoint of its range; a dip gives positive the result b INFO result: 2.0 deg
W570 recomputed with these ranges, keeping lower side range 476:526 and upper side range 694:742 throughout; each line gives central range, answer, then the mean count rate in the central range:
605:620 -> -0.07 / 2.58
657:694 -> 0.06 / 2.15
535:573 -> -0.10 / 2.79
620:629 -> -0.10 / 2.61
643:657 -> 0.01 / 2.32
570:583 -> -0.07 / 2.66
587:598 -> -0.04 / 2.54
